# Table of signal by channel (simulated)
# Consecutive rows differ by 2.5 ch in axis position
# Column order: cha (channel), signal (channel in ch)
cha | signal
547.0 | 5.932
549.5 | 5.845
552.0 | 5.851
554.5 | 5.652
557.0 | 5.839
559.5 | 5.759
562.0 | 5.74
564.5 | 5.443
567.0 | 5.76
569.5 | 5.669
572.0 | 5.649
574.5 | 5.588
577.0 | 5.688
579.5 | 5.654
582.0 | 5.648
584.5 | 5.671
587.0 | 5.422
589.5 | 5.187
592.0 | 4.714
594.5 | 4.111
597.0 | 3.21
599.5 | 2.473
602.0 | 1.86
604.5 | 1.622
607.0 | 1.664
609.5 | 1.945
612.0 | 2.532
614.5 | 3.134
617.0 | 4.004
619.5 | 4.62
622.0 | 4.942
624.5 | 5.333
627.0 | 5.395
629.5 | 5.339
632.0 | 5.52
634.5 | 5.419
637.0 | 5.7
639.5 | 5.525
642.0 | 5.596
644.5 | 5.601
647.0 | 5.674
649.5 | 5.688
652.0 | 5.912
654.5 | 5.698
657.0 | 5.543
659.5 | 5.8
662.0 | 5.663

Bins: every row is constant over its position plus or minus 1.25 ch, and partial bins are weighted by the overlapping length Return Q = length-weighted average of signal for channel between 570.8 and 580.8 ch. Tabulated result 5.64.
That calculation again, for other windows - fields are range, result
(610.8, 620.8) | 3.58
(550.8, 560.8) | 5.77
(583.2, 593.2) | 5.25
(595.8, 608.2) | 2.16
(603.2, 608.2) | 1.64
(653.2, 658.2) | 5.62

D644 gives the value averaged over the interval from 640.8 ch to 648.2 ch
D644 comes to 5.62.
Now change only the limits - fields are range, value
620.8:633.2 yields 5.31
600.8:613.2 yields 1.92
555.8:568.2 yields 5.71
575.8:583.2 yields 5.66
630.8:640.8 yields 5.54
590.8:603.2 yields 3.27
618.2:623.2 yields 4.77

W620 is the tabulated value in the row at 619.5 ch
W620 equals 4.62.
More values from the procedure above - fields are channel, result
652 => 5.912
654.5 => 5.698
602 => 1.86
